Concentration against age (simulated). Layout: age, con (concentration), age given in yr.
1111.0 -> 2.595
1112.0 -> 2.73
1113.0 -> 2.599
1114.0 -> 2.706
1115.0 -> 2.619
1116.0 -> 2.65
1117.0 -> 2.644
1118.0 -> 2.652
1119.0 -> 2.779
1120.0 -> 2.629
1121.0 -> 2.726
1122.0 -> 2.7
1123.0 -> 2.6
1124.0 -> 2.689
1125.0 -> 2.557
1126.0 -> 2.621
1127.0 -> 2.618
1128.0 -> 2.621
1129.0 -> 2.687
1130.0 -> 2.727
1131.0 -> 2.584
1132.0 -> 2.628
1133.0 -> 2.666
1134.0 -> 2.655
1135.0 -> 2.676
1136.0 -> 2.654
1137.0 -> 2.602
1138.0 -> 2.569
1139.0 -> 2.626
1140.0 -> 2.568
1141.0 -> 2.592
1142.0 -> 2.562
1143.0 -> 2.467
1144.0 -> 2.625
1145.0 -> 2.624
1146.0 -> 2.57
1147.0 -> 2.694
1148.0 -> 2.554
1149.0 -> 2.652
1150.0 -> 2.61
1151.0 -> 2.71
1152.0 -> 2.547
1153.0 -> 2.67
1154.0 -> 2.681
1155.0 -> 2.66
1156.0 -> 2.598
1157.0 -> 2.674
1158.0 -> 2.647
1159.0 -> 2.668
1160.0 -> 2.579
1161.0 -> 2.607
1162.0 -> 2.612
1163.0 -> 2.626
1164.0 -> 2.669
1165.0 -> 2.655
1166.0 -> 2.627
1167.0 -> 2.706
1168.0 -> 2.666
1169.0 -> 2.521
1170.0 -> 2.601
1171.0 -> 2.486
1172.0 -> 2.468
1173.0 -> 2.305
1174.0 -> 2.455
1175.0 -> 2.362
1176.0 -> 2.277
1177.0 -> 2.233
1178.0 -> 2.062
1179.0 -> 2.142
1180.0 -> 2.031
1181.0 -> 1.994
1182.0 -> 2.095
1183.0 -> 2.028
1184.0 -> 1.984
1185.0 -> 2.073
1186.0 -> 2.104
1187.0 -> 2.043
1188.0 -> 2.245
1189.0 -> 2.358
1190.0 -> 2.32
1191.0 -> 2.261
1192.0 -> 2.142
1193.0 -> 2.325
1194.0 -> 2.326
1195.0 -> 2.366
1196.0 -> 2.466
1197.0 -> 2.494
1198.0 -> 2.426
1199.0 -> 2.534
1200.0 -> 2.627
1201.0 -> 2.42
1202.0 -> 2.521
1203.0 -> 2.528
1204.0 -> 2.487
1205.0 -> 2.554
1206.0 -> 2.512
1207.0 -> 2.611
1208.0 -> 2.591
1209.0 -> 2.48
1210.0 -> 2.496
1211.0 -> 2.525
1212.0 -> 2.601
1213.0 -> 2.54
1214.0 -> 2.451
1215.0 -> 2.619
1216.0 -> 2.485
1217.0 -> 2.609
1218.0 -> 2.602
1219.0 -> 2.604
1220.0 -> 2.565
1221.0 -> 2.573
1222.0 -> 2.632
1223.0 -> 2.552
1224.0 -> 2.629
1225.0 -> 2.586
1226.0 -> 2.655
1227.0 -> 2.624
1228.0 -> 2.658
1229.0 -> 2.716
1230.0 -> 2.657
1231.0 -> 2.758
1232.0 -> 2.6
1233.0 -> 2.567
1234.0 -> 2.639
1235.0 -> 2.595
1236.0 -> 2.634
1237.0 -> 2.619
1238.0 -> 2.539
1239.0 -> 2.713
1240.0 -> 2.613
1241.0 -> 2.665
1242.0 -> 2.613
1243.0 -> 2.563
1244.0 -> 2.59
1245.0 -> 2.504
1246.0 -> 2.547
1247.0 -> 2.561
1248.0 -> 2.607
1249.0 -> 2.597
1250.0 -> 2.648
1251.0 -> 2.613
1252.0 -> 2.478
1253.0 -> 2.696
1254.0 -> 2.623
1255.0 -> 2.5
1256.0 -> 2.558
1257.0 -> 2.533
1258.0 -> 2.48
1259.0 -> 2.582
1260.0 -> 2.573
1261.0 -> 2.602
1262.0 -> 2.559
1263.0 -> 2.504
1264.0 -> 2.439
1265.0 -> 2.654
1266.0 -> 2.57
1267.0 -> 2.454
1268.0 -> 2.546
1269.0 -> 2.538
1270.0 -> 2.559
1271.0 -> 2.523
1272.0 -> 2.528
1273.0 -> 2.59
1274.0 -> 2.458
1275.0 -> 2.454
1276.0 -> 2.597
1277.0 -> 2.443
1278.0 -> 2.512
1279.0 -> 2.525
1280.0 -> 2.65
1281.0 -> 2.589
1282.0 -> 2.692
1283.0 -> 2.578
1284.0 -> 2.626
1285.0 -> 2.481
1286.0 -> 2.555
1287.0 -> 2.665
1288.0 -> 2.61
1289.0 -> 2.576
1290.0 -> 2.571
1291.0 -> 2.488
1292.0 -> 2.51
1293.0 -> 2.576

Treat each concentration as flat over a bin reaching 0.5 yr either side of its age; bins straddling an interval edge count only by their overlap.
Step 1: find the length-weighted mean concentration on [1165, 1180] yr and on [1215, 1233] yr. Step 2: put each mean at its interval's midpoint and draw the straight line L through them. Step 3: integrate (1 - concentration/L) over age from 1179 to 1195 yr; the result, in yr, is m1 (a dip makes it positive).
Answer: 2.0 yr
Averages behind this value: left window 2.42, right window 2.62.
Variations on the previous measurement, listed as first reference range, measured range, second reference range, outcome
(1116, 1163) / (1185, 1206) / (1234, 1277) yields 1.8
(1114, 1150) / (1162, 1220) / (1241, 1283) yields 4.2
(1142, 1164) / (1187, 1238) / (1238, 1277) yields 1.3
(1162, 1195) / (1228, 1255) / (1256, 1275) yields -1.5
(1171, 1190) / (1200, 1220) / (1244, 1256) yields -1.6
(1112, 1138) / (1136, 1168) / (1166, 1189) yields -2.2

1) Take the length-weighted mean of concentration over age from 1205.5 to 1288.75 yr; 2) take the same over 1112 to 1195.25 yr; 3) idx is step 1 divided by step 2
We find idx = 1.0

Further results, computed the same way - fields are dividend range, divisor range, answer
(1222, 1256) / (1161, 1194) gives 1.12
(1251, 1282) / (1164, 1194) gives 1.11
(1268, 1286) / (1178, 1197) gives 1.17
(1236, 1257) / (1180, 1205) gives 1.13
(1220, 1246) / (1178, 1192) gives 1.23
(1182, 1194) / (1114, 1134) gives 0.82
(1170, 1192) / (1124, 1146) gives 0.85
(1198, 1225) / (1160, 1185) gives 1.07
